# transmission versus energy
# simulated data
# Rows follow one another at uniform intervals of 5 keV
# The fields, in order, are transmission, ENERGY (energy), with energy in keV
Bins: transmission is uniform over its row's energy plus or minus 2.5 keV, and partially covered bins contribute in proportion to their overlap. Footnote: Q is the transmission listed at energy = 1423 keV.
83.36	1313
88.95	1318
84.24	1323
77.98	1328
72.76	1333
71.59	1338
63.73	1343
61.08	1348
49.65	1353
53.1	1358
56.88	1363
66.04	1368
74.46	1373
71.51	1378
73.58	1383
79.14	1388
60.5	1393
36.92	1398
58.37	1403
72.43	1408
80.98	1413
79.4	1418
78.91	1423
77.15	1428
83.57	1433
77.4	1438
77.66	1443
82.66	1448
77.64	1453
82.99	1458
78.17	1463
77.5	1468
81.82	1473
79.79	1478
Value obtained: 78.91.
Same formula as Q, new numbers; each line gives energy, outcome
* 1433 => 83.57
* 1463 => 78.17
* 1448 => 82.66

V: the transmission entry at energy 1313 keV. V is 83.36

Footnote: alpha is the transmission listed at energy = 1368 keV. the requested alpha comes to 66.04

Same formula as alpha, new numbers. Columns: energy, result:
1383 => 73.58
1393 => 60.5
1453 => 77.64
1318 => 88.95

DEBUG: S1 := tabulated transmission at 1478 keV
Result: 79.79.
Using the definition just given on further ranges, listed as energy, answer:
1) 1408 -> 72.43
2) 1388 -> 79.14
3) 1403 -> 58.37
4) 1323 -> 84.24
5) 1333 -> 72.76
